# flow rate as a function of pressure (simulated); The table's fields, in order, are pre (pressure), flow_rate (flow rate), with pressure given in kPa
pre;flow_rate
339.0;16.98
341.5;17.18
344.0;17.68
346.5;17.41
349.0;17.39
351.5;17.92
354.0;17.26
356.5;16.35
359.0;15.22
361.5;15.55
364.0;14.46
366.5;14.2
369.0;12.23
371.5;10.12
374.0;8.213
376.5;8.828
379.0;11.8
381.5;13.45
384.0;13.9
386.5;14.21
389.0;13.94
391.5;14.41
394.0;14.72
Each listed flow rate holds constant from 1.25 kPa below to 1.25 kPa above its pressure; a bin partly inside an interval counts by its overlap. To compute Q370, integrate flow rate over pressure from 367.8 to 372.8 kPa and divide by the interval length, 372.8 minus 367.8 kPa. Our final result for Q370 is 11.1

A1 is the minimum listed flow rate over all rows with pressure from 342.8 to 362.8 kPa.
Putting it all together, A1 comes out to 15.22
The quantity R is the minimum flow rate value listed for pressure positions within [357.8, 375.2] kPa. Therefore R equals 8.213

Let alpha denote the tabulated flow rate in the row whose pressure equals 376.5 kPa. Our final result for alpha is 8.828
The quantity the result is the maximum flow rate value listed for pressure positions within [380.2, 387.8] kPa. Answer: 14.21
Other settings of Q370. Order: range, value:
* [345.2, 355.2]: 17.5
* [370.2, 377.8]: 9.09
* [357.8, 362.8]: 15.4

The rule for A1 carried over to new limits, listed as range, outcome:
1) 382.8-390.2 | 13.9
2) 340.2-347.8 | 17.18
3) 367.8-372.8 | 10.12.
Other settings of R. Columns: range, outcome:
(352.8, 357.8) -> 16.35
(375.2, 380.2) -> 8.828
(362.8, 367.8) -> 14.2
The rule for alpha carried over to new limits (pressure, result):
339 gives 16.98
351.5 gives 17.92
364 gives 14.46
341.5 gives 17.18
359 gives 15.22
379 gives 11.8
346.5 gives 17.41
